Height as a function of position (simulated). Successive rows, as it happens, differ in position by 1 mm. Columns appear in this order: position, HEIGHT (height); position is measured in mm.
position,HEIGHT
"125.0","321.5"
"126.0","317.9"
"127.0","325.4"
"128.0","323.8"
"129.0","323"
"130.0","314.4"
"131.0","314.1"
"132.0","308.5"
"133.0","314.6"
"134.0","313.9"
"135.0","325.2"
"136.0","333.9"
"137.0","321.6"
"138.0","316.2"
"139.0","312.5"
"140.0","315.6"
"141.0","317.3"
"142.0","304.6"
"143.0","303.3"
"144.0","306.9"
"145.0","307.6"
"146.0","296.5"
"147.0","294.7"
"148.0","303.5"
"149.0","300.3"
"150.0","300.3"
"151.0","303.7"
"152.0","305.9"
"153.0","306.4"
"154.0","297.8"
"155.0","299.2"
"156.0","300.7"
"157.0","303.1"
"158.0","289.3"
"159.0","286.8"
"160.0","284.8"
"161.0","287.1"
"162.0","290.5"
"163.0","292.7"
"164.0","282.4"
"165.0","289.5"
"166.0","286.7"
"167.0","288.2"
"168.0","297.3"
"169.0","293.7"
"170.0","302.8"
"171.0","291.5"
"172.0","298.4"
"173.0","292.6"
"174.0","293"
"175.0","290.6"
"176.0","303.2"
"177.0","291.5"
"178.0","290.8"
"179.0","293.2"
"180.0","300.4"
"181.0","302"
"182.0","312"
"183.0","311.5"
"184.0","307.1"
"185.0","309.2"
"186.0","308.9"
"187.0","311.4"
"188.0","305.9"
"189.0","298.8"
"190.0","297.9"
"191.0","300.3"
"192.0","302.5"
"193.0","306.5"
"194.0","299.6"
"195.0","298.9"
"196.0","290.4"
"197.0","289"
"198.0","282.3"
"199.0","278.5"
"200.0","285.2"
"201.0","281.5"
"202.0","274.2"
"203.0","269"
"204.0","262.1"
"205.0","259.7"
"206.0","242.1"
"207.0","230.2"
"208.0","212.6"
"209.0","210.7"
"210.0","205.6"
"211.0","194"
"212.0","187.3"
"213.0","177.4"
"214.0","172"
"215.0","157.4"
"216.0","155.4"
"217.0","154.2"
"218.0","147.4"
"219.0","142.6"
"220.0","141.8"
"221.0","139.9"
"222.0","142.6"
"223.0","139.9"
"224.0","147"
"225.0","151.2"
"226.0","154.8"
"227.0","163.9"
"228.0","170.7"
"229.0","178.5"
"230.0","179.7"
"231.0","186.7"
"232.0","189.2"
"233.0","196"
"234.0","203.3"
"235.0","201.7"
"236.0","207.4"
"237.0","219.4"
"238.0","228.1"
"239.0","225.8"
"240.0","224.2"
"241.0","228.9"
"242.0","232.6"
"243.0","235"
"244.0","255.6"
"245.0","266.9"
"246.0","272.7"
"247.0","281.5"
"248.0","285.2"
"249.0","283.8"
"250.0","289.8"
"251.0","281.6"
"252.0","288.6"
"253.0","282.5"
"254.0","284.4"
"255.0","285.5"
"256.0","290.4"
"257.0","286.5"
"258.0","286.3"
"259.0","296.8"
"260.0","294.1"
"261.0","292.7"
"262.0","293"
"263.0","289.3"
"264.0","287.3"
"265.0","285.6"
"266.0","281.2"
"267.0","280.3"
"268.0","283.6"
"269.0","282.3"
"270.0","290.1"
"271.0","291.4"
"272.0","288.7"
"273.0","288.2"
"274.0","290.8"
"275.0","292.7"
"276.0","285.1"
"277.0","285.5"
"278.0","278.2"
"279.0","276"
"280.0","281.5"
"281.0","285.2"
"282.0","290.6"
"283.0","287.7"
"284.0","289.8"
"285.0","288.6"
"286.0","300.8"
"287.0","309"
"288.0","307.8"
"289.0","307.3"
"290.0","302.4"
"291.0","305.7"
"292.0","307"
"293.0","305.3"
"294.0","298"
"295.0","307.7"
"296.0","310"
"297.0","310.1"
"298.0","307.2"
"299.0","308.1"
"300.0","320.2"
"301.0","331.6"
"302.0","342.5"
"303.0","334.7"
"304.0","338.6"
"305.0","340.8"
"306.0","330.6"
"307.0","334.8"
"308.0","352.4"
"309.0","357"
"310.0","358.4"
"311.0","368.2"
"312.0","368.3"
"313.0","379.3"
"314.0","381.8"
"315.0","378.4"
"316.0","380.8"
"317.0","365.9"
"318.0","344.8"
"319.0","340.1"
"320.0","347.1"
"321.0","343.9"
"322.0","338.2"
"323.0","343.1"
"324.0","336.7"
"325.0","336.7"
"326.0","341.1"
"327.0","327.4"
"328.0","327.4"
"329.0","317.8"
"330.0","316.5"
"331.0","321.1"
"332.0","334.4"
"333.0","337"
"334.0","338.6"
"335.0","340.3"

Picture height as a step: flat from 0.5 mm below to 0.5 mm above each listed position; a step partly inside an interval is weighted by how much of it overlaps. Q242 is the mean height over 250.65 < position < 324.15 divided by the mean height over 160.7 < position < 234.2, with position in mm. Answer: 1.3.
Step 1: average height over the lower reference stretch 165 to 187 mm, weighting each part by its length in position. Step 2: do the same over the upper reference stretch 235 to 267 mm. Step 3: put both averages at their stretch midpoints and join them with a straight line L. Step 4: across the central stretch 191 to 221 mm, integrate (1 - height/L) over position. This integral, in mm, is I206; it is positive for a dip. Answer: 5.87 mm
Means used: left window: 298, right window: 268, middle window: 231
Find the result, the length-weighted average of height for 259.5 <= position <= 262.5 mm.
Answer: 293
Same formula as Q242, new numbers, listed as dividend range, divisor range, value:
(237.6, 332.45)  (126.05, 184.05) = 1.01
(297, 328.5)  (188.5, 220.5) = 1.45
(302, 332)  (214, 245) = 1.88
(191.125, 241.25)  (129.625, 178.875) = 0.70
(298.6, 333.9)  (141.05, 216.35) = 1.22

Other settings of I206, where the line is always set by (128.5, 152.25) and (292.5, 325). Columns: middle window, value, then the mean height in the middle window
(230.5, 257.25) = 6.59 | 248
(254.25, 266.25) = 1.55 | 289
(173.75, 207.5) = 3.07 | 291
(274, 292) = 2.31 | 293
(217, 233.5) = 8.37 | 161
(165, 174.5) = 0.67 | 294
